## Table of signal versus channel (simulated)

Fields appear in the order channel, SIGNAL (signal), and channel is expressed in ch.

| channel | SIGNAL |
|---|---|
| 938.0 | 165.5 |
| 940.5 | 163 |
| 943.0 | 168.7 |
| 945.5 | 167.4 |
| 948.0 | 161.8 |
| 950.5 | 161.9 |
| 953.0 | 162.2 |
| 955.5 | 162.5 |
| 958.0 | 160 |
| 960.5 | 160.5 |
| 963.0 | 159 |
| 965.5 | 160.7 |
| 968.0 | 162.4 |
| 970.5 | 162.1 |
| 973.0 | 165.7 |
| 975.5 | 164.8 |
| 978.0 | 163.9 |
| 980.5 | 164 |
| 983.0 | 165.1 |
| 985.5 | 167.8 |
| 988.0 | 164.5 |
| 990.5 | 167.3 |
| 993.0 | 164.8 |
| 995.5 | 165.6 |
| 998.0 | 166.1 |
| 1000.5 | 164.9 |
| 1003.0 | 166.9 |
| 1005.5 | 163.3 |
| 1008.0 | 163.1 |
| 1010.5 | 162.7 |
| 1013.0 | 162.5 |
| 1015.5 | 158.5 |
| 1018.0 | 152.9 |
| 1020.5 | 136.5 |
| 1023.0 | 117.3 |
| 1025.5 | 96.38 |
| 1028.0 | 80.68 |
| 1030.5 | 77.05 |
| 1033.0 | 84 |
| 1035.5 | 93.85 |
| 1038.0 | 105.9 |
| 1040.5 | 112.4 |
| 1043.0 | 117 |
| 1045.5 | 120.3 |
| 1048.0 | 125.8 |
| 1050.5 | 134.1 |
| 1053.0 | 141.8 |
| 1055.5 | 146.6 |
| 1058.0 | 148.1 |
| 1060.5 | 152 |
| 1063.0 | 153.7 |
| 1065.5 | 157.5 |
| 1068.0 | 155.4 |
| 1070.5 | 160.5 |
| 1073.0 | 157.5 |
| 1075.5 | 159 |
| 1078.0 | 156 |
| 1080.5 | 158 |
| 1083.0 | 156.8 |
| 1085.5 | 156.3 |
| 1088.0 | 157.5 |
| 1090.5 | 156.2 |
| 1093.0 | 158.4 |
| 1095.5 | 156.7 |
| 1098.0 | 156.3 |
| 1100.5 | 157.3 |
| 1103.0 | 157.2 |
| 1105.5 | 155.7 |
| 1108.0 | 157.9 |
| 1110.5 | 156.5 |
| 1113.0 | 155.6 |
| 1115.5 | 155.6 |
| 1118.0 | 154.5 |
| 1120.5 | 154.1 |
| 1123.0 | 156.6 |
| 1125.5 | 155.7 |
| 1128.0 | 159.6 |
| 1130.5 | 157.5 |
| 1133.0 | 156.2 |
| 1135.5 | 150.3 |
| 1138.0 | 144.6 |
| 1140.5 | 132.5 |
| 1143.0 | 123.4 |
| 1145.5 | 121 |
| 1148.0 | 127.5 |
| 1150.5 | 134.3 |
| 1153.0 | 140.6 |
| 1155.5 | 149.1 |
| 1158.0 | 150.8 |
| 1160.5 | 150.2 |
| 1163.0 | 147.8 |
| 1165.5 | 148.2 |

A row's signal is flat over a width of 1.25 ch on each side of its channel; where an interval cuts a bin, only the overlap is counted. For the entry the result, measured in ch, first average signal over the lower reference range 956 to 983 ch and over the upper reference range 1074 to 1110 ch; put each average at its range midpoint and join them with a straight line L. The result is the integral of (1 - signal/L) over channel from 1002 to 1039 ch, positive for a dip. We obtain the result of 7.5 ch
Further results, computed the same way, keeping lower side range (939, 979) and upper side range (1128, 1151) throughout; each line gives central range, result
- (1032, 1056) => 5.4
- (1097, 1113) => -1.4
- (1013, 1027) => 1.9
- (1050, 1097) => -1.9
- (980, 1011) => -1.4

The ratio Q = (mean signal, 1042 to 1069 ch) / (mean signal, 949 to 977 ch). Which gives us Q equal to 0.9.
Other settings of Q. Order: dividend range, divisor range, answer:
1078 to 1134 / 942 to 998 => 0.96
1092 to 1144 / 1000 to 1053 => 1.19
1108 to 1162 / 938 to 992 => 0.90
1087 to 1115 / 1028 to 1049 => 1.52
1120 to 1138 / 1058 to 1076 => 0.99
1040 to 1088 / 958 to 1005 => 0.89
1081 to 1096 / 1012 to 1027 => 1.15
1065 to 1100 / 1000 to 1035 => 1.18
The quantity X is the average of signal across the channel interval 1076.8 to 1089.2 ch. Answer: 157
